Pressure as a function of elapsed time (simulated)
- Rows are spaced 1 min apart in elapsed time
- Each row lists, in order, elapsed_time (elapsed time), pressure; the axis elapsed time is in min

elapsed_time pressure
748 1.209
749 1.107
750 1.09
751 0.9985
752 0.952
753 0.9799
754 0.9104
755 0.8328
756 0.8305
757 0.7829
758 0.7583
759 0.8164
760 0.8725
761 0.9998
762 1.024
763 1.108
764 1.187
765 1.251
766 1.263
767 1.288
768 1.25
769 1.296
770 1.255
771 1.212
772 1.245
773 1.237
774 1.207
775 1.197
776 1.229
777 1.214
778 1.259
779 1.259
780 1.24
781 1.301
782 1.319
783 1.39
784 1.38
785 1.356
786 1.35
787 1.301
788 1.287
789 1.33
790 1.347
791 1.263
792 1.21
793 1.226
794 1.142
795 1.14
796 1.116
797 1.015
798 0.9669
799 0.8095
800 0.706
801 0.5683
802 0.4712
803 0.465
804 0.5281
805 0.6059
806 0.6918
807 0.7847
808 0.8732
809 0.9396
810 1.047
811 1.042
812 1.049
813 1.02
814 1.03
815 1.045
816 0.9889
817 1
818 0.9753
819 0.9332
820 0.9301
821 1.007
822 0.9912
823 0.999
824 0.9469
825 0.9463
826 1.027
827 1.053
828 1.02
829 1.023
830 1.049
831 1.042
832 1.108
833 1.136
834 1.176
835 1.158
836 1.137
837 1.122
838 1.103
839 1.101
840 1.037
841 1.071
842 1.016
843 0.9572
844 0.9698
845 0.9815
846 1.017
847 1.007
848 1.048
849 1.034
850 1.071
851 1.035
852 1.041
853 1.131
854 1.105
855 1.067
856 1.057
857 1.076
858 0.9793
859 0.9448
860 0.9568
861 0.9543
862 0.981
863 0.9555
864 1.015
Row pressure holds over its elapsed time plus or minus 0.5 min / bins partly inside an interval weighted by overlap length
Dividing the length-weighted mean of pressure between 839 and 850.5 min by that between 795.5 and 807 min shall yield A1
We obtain 1.4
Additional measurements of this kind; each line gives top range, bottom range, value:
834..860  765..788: 0.82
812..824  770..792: 0.78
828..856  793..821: 1.19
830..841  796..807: 1.57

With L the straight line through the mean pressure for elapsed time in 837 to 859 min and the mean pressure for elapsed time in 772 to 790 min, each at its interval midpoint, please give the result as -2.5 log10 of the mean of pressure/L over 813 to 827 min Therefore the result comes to 0.158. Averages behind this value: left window 1.29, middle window 0.99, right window 1.04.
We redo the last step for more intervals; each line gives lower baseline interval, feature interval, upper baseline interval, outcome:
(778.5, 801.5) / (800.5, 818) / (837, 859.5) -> 0.32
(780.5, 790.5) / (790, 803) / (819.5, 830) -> 0.28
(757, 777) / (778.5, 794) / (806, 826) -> -0.21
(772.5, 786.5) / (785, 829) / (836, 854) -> 0.20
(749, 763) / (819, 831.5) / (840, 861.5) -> 0.00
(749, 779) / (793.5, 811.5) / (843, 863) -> 0.27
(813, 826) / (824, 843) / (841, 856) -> -0.06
